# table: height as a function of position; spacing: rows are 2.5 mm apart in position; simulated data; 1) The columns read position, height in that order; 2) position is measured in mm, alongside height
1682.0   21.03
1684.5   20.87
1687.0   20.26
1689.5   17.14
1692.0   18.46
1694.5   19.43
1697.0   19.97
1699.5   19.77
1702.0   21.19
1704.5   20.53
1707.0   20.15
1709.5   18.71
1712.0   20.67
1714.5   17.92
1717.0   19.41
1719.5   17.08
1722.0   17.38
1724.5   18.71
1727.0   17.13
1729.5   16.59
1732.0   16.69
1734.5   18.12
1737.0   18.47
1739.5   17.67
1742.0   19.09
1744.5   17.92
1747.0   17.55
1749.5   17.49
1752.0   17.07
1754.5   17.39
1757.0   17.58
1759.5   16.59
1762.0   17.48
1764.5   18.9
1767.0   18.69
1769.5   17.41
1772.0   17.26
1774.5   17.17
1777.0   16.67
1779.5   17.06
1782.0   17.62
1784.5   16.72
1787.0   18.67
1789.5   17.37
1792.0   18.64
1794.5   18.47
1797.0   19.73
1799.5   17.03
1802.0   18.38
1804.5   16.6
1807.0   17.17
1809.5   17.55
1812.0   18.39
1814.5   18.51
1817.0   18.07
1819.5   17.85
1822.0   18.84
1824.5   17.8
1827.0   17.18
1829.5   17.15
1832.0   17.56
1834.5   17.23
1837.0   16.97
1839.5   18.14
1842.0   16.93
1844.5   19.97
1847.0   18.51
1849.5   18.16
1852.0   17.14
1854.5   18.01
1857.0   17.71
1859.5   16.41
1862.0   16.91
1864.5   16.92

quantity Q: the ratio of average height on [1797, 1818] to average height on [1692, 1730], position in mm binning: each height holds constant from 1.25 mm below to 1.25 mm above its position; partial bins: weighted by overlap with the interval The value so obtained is 0.94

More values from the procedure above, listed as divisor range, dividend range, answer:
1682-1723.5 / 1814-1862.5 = 0.92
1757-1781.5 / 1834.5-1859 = 1.02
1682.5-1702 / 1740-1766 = 0.90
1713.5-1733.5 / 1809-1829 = 1.02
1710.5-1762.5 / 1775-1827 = 1.00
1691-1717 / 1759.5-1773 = 0.91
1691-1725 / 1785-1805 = 0.94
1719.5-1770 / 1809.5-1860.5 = 1.01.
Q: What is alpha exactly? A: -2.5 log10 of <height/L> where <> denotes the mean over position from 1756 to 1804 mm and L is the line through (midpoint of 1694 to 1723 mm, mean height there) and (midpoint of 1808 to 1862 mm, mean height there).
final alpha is 0.04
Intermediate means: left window 19.4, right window 17.8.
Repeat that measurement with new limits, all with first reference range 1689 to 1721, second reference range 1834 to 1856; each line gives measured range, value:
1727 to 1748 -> 0.07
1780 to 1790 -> 0.06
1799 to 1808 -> 0.06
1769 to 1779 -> 0.09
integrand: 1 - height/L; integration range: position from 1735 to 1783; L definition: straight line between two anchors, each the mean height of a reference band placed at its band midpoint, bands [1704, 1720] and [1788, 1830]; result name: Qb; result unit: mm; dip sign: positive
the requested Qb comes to 2.5 mm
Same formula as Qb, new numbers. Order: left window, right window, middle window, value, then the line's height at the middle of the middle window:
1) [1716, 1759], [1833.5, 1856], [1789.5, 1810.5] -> -0.12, 17.8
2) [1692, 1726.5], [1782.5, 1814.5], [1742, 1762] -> 1.20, 18.6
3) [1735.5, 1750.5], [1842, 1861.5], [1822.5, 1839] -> 0.45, 17.9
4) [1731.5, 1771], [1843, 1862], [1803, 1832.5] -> 0.21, 17.9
